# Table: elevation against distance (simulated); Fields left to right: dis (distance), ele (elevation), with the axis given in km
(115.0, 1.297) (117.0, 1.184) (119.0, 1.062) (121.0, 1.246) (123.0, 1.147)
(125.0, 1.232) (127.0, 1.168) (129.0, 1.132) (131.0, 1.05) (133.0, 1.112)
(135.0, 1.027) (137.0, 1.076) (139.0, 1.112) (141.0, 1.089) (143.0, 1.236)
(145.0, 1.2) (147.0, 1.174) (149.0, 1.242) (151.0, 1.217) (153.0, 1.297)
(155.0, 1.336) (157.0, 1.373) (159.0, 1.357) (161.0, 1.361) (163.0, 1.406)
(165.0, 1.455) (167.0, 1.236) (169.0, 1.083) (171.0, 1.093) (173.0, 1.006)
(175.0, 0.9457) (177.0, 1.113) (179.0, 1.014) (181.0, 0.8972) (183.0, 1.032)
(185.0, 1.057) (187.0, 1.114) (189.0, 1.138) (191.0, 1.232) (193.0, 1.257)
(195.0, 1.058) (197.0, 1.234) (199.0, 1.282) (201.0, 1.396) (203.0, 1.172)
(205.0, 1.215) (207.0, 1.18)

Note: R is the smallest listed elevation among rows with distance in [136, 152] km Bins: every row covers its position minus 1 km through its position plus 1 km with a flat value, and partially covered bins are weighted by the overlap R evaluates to 1.076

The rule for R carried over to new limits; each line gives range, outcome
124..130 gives 1.132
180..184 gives 0.8972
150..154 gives 1.217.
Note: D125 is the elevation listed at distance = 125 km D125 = 1.232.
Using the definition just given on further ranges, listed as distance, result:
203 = 1.172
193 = 1.257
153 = 1.297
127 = 1.168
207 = 1.18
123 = 1.147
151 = 1.217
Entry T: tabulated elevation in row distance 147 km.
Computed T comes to 1.174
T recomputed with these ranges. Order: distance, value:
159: 1.357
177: 1.113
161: 1.361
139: 1.112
